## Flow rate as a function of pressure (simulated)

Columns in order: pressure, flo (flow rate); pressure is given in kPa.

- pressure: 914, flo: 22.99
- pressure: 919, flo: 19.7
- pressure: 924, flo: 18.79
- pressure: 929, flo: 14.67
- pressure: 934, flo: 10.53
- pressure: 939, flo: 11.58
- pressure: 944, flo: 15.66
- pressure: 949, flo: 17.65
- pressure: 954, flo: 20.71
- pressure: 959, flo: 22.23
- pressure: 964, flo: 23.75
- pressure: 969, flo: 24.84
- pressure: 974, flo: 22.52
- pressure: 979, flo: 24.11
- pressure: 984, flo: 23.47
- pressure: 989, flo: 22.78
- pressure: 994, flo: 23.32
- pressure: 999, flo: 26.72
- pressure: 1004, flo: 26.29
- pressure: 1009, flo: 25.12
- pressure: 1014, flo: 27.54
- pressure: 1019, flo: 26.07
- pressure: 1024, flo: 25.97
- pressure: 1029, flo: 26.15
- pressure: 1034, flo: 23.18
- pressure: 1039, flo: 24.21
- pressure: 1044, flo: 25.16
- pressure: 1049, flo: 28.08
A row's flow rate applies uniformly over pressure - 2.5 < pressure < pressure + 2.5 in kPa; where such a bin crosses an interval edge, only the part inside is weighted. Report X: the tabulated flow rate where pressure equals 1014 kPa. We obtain 27.54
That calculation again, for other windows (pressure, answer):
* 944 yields 15.66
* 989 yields 22.78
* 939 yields 11.58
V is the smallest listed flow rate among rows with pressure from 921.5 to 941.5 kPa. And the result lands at 10.53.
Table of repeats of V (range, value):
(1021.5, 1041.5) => 23.18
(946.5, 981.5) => 17.65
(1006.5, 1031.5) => 25.12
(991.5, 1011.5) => 23.32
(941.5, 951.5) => 15.66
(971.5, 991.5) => 22.52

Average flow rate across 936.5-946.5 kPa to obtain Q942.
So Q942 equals 13.6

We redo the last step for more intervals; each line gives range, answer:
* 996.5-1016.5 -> 26.4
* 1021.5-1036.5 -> 25.1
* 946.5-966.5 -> 21.1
